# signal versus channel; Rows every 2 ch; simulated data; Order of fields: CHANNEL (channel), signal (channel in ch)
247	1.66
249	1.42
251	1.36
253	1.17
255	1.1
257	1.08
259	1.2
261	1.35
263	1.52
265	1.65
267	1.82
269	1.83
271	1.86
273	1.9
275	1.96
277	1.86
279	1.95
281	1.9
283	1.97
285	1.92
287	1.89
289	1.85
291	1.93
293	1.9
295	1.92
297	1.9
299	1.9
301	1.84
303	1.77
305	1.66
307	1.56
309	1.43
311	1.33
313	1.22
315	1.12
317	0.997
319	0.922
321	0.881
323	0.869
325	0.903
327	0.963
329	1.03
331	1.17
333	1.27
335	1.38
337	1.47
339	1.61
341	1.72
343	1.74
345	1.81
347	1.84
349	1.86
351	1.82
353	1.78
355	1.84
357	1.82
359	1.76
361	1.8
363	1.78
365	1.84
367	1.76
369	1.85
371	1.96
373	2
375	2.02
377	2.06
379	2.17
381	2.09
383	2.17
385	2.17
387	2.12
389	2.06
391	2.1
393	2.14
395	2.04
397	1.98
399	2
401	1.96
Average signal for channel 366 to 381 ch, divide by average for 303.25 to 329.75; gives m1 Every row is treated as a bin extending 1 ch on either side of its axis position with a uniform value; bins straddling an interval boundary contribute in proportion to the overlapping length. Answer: 1.70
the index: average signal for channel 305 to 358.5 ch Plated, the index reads 1.41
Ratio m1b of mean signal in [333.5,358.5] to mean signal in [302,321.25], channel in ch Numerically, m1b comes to 1.31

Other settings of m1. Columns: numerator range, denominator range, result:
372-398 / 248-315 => 1.26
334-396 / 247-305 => 1.11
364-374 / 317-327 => 2.07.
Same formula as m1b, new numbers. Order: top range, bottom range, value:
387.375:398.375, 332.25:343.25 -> 1.36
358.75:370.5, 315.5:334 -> 1.80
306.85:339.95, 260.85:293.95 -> 0.64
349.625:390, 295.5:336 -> 1.48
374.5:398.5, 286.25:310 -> 1.17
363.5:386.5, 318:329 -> 2.18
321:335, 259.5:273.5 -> 0.62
